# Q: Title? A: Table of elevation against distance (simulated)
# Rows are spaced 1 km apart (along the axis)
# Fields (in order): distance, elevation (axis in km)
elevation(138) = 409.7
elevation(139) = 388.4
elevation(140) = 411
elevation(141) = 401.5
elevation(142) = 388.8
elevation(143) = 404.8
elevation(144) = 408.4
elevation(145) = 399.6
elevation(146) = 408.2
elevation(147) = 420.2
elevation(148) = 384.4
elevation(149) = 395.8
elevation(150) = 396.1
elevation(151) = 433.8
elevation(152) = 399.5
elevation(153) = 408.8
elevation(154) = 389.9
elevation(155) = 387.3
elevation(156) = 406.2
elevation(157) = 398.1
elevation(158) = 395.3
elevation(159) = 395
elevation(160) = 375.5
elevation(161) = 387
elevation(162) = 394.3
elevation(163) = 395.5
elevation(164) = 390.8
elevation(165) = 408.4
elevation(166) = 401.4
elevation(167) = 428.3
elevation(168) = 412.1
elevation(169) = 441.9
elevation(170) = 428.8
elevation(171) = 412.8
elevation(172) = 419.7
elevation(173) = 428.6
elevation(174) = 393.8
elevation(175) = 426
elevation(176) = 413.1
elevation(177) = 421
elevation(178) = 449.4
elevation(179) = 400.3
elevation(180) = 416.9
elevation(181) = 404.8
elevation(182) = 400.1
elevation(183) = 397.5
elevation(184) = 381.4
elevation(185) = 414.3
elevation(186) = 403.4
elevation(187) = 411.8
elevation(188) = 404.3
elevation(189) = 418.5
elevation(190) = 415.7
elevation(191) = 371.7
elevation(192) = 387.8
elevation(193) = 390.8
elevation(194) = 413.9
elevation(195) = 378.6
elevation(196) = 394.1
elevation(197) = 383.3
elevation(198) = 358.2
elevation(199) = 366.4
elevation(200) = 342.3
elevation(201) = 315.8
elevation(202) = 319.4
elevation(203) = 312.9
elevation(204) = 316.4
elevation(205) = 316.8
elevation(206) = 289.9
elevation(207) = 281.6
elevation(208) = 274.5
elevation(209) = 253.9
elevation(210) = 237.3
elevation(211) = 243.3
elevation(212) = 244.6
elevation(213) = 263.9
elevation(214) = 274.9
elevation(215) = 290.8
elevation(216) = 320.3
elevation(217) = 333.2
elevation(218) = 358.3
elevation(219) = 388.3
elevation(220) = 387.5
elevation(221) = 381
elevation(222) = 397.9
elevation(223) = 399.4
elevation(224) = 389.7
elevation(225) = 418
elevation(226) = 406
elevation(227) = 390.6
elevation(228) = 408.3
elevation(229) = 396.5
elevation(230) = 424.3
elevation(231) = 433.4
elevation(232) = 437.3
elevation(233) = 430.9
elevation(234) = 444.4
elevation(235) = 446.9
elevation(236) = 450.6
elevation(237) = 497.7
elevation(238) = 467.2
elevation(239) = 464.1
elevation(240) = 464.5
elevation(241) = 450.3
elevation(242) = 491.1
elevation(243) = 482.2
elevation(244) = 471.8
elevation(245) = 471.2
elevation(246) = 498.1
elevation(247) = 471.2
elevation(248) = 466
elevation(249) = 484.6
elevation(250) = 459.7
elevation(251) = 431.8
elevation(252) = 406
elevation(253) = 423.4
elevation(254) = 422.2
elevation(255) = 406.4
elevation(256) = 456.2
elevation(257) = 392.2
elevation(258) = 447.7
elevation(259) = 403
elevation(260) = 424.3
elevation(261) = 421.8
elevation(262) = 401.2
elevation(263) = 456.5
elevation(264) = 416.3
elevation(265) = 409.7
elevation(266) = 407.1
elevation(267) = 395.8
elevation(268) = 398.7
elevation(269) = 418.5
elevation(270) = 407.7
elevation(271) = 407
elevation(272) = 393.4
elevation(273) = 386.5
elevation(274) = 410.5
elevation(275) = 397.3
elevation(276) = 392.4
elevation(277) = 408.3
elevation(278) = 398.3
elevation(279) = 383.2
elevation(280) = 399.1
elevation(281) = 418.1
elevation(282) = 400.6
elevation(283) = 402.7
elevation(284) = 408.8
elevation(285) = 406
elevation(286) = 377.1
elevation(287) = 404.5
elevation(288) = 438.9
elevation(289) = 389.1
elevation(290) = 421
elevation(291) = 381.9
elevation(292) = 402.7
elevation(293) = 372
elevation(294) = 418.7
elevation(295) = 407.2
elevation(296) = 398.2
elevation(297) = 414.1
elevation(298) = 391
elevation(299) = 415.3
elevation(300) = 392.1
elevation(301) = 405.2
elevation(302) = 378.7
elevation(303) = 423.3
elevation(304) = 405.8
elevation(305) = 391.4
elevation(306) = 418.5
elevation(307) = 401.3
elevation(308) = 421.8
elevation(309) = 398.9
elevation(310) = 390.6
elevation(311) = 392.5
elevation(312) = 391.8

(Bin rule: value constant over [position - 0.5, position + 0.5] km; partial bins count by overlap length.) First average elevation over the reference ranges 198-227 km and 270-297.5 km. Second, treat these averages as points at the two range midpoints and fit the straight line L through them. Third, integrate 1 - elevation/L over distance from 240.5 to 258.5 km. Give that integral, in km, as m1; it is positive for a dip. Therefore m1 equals -4.2 km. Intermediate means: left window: 328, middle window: 452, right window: 402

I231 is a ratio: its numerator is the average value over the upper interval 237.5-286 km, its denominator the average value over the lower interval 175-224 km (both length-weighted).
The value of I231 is 1.19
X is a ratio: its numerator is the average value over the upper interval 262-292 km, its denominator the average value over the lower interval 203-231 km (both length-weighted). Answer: 1.2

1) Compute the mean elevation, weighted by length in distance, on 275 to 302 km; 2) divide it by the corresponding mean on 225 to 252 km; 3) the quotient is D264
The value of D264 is 0.89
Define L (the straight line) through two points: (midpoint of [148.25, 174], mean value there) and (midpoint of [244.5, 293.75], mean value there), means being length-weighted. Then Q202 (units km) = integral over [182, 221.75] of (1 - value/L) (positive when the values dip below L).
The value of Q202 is 6.16 km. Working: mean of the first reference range 405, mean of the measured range 346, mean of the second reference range 416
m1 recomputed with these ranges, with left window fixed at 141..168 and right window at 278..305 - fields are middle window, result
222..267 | -3.9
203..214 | 3.5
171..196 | -0.4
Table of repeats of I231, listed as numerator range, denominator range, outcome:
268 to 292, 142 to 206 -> 1.02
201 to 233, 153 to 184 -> 0.84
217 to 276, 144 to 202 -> 1.07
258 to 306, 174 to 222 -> 1.13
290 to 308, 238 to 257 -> 0.88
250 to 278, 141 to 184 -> 1.02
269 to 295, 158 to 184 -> 0.98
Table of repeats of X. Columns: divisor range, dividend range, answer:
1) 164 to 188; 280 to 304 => 0.98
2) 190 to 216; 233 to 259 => 1.40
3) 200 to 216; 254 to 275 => 1.45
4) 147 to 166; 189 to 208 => 0.89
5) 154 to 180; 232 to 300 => 1.04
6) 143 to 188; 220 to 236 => 1.02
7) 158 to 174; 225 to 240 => 1.07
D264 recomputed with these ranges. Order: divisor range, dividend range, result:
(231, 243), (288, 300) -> 0.88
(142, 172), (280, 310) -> 1.00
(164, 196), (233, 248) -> 1.14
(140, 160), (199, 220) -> 0.76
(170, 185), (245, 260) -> 1.07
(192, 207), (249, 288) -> 1.18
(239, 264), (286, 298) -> 0.90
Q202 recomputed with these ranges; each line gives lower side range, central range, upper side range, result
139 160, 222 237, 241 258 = 0.69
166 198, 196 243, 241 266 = 6.19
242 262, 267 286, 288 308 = 0.94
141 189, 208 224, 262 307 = 3.39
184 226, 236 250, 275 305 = -3.81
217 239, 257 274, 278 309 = -0.13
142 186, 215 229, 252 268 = 1.12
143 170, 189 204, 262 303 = 1.31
